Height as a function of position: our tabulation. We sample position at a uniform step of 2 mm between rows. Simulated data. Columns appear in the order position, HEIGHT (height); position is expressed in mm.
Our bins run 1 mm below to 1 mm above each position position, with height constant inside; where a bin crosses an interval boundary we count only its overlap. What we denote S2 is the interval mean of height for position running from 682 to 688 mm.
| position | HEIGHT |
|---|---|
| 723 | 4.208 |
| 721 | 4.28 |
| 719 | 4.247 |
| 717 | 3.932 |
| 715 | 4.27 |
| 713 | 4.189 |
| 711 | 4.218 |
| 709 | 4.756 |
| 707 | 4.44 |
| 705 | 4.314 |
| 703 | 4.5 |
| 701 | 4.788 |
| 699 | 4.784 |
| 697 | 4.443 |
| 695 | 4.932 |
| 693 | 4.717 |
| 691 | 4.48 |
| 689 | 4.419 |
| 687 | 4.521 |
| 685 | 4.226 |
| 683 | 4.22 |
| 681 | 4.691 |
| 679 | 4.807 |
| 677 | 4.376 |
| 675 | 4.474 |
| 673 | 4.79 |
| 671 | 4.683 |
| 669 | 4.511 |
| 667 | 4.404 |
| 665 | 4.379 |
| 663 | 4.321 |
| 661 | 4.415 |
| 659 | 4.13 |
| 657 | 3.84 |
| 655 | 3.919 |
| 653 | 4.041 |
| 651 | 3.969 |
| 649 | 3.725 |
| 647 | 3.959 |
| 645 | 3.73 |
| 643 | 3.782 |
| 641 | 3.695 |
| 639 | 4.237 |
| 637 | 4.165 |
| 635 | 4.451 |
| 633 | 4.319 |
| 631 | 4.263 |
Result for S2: 4.32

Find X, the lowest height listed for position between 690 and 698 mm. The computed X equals 4.443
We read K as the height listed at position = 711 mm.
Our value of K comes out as 4.218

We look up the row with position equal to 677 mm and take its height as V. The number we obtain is 4.376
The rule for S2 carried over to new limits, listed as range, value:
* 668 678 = 4.57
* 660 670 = 4.41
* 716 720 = 4.09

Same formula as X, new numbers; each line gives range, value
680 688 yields 4.22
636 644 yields 3.695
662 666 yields 4.321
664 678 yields 4.376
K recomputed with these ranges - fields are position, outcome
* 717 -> 3.932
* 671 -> 4.683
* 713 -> 4.189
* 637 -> 4.165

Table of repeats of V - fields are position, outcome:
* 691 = 4.48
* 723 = 4.208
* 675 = 4.474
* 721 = 4.28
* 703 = 4.5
